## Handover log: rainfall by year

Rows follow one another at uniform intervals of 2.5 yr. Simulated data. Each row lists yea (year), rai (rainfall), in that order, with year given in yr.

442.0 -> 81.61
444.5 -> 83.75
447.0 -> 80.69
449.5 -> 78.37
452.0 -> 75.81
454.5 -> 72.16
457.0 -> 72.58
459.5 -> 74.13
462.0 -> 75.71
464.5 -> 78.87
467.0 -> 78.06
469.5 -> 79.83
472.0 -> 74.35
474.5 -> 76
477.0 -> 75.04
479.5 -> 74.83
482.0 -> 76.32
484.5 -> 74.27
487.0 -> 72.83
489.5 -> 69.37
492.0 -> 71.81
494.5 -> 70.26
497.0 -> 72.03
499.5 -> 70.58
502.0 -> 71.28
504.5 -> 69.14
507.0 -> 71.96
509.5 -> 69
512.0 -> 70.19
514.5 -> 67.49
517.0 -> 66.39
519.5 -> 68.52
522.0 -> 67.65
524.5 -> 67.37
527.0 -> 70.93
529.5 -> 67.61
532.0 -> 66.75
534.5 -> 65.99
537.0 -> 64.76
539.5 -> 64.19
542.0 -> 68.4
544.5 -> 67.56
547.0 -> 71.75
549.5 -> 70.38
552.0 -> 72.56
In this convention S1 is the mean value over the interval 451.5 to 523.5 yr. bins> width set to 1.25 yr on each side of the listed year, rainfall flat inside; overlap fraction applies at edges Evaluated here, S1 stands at 72.6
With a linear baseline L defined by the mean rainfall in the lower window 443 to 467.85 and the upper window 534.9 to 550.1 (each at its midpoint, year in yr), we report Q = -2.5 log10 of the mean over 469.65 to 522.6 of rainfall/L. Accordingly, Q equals 0.016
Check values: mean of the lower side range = 77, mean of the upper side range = 67.6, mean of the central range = 71.6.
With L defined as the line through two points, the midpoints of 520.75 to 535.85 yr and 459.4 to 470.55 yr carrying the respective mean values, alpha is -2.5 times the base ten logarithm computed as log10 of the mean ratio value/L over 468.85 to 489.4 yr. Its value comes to 0.01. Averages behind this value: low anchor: 77.6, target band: 75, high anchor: 67.7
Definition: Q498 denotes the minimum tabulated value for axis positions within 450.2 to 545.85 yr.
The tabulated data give 64.19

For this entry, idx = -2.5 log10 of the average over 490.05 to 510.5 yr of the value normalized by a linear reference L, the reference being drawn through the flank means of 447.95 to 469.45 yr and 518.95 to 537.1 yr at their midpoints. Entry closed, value 0.00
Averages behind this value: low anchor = 76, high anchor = 67.6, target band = 70.7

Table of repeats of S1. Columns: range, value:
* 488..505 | 70.7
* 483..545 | 69.1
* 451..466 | 74.9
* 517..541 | 67.1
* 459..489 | 75.7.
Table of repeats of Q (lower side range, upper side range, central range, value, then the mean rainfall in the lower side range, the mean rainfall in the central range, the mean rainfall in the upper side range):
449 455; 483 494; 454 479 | -0.02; 75.5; 75.8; 72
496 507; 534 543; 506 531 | 0.00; 70.9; 68.7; 65.8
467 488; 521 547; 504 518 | 0.03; 75.6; 69.1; 67.3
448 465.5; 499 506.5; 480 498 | -0.01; 75.4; 72.5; 70.5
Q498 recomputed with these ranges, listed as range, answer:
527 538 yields 64.76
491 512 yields 69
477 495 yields 69.37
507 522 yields 66.39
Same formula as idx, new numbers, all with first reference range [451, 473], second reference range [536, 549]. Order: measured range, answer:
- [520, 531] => 0.01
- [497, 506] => 0.02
